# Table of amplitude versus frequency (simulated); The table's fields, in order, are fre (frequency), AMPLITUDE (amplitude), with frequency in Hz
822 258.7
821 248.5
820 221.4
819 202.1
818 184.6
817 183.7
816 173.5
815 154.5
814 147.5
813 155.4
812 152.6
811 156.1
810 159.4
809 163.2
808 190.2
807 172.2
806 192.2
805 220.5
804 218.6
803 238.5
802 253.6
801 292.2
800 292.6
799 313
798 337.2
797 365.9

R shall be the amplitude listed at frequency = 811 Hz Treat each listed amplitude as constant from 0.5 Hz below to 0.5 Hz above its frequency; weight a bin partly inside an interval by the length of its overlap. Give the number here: 156.1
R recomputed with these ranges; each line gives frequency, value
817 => 183.7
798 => 337.2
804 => 218.6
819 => 202.1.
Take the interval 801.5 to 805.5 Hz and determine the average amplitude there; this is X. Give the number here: 233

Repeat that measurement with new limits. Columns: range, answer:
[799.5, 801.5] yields 292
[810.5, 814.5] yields 153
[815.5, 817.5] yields 179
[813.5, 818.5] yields 169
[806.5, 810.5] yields 171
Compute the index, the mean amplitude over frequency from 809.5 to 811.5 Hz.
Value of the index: 158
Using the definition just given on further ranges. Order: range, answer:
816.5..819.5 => 190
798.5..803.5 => 278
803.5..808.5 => 199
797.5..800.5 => 314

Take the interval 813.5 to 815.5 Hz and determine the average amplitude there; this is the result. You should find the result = 151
